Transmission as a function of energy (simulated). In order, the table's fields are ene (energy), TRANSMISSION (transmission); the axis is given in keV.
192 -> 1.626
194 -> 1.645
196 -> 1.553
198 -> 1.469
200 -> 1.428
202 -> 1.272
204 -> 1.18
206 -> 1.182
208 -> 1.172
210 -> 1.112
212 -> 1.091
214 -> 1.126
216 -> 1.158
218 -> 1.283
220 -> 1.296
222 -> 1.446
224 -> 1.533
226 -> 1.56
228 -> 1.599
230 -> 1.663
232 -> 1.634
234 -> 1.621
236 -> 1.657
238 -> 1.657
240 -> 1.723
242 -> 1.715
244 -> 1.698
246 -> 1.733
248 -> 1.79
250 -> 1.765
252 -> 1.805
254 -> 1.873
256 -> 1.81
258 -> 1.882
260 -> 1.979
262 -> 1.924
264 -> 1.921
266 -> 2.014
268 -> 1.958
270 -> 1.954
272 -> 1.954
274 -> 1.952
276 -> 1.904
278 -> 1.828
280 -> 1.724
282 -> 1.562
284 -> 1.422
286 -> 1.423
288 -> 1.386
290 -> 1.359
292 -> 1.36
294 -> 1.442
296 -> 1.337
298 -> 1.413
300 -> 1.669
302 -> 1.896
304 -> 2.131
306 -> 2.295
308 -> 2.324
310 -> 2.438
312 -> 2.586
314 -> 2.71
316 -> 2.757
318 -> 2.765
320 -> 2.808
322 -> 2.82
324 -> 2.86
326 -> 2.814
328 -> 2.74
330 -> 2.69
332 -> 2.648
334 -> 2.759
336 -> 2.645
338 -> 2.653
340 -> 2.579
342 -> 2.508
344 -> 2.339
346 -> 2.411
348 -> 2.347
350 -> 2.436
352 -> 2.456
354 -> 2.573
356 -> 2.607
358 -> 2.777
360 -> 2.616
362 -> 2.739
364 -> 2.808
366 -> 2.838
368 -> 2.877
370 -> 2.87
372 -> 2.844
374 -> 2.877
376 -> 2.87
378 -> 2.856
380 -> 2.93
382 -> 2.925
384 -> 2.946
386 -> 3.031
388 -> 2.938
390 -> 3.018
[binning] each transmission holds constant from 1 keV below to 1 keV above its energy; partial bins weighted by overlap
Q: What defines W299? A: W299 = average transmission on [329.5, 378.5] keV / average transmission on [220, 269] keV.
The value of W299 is 1.5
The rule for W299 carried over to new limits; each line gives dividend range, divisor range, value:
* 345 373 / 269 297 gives 1.65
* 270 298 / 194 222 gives 1.25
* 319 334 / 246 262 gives 1.50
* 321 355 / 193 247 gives 1.79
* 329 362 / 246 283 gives 1.38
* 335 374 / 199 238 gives 1.91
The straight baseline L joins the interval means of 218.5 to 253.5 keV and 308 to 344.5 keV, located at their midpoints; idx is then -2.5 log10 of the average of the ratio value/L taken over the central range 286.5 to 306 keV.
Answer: 0.42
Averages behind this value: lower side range 1.64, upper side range 2.67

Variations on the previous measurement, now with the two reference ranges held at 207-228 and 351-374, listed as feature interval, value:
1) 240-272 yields -0.11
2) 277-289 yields 0.24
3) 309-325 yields -0.19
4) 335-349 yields 0.01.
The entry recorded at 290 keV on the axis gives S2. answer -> 1.359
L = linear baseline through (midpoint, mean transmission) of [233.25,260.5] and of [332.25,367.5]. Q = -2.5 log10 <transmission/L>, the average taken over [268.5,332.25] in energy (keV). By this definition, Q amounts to 0.07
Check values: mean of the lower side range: 1.76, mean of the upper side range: 2.6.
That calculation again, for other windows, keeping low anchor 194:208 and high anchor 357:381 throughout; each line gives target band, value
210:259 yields 0.05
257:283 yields 0.04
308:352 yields -0.06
